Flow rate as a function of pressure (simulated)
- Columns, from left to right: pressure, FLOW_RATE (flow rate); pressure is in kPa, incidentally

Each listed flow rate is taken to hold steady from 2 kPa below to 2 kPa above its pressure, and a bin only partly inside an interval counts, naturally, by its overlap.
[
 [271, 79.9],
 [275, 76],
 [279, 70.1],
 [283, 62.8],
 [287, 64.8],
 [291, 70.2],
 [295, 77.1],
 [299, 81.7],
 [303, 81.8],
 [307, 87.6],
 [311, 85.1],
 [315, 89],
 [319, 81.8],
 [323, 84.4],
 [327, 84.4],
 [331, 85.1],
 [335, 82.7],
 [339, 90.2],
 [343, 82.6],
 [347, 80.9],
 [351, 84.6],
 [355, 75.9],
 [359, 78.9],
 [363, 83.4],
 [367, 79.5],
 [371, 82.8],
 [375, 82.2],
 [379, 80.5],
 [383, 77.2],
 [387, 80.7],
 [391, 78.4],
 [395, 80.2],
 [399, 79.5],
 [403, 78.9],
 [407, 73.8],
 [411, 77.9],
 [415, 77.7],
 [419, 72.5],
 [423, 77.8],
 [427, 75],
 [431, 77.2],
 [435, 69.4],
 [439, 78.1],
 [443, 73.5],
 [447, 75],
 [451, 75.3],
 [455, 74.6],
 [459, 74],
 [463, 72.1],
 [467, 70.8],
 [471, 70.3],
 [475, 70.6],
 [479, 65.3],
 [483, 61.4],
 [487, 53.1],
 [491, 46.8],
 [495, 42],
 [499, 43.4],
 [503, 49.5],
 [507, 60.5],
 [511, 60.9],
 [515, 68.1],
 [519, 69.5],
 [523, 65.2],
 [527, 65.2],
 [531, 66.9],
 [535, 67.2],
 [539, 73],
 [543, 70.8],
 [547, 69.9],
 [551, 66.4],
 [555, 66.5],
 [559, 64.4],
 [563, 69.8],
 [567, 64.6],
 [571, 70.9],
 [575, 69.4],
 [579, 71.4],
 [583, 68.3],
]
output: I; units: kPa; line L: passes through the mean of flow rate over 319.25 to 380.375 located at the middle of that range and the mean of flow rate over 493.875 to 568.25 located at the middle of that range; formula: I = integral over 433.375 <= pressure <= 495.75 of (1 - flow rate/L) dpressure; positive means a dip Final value 2.8 kPa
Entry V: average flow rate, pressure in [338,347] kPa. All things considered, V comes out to 84.8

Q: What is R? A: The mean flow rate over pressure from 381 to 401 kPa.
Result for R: 79.2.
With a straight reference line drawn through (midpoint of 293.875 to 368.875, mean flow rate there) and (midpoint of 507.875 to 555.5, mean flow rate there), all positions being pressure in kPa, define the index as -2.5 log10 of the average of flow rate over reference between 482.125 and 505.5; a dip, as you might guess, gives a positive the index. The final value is 0.39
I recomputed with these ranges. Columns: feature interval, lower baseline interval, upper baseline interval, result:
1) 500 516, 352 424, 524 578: 2.9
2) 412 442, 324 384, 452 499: -2.0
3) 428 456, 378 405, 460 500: -2.6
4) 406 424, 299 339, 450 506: -1.3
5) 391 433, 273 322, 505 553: -2.8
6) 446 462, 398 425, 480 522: -1.8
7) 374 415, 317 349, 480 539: -1.9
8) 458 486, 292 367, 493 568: 0.2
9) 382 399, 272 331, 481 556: -1.8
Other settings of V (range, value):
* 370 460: 77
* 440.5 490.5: 69.1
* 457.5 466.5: 72.6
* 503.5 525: 63.8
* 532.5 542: 70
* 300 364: 83.6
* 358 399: 80.4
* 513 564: 67.9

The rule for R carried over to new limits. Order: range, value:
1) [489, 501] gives 44.1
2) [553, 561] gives 65.5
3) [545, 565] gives 67.4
